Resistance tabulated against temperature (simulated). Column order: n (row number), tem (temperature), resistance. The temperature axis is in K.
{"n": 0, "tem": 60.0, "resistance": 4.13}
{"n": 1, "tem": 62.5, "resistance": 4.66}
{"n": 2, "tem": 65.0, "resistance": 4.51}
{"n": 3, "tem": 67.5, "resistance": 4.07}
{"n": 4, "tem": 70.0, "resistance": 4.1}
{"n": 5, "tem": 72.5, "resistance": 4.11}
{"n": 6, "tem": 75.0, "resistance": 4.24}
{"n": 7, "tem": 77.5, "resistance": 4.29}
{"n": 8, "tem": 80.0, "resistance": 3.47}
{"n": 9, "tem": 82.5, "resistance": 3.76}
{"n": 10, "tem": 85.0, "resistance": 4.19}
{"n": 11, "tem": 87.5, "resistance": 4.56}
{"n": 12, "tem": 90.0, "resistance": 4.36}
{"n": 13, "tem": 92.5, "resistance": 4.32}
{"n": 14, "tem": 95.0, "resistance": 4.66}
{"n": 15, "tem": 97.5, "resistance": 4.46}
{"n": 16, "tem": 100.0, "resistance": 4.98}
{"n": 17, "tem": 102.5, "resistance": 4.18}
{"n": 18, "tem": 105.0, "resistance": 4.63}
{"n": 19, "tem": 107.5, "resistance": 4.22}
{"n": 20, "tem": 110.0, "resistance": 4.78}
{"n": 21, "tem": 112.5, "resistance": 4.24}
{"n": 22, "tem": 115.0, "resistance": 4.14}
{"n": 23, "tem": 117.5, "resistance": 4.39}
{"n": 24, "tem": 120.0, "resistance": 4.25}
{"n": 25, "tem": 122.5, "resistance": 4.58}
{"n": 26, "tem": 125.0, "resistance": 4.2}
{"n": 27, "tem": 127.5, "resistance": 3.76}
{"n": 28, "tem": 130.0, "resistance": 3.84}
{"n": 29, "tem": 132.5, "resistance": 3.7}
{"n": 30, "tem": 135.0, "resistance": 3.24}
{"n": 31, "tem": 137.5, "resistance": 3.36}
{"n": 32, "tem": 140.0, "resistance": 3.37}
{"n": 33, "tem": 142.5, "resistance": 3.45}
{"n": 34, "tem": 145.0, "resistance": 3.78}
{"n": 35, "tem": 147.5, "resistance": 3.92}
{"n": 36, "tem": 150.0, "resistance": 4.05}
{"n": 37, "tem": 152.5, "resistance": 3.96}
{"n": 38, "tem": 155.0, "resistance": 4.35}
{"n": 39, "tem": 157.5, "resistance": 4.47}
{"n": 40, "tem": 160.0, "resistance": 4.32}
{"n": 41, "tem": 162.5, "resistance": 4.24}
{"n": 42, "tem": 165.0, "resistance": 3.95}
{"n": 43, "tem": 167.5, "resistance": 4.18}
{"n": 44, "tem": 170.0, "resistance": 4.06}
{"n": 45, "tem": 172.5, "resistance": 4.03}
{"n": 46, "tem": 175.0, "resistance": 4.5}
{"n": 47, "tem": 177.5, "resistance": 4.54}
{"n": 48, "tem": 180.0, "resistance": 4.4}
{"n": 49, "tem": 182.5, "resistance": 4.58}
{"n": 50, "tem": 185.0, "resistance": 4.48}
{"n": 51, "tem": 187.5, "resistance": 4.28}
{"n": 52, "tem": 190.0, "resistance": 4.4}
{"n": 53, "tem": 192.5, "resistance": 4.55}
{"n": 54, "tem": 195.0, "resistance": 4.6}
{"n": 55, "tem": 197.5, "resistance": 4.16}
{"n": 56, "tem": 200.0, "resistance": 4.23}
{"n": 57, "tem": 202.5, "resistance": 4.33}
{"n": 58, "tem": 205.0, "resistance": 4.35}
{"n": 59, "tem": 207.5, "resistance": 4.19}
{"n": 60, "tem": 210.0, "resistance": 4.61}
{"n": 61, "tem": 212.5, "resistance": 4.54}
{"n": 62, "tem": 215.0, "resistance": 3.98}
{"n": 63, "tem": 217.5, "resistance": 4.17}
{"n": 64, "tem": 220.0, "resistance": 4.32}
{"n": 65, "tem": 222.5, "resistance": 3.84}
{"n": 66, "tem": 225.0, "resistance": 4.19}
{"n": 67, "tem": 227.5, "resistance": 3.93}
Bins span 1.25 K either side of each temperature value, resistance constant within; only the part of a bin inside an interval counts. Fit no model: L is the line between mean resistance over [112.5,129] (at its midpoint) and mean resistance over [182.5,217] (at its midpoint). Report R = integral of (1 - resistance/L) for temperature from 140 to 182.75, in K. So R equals 1.6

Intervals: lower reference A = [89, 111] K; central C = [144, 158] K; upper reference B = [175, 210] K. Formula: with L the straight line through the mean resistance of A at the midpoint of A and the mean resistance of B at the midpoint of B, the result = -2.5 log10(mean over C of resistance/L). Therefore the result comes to 0.10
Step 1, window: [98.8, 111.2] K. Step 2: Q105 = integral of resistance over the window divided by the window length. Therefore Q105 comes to 4.56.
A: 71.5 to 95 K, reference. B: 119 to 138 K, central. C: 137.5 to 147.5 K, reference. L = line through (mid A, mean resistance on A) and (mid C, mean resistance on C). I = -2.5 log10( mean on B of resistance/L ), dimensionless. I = -0.05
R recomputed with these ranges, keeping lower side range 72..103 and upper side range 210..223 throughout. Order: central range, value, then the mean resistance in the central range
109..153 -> 3.4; 3.94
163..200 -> -0.7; 4.33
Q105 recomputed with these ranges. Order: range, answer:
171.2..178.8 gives 4.35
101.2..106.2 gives 4.41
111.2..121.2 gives 4.26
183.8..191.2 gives 4.39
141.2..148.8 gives 3.72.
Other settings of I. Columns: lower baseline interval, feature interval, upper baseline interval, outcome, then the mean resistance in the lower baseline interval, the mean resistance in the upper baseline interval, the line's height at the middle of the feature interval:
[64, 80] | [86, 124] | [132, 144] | -0.176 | 4.16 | 3.41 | 3.79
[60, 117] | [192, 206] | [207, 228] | -0.035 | 4.31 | 4.21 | 4.22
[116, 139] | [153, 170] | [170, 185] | 0.003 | 3.92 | 4.39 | 4.24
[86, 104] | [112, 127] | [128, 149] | -0.076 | 4.5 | 3.59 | 3.99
